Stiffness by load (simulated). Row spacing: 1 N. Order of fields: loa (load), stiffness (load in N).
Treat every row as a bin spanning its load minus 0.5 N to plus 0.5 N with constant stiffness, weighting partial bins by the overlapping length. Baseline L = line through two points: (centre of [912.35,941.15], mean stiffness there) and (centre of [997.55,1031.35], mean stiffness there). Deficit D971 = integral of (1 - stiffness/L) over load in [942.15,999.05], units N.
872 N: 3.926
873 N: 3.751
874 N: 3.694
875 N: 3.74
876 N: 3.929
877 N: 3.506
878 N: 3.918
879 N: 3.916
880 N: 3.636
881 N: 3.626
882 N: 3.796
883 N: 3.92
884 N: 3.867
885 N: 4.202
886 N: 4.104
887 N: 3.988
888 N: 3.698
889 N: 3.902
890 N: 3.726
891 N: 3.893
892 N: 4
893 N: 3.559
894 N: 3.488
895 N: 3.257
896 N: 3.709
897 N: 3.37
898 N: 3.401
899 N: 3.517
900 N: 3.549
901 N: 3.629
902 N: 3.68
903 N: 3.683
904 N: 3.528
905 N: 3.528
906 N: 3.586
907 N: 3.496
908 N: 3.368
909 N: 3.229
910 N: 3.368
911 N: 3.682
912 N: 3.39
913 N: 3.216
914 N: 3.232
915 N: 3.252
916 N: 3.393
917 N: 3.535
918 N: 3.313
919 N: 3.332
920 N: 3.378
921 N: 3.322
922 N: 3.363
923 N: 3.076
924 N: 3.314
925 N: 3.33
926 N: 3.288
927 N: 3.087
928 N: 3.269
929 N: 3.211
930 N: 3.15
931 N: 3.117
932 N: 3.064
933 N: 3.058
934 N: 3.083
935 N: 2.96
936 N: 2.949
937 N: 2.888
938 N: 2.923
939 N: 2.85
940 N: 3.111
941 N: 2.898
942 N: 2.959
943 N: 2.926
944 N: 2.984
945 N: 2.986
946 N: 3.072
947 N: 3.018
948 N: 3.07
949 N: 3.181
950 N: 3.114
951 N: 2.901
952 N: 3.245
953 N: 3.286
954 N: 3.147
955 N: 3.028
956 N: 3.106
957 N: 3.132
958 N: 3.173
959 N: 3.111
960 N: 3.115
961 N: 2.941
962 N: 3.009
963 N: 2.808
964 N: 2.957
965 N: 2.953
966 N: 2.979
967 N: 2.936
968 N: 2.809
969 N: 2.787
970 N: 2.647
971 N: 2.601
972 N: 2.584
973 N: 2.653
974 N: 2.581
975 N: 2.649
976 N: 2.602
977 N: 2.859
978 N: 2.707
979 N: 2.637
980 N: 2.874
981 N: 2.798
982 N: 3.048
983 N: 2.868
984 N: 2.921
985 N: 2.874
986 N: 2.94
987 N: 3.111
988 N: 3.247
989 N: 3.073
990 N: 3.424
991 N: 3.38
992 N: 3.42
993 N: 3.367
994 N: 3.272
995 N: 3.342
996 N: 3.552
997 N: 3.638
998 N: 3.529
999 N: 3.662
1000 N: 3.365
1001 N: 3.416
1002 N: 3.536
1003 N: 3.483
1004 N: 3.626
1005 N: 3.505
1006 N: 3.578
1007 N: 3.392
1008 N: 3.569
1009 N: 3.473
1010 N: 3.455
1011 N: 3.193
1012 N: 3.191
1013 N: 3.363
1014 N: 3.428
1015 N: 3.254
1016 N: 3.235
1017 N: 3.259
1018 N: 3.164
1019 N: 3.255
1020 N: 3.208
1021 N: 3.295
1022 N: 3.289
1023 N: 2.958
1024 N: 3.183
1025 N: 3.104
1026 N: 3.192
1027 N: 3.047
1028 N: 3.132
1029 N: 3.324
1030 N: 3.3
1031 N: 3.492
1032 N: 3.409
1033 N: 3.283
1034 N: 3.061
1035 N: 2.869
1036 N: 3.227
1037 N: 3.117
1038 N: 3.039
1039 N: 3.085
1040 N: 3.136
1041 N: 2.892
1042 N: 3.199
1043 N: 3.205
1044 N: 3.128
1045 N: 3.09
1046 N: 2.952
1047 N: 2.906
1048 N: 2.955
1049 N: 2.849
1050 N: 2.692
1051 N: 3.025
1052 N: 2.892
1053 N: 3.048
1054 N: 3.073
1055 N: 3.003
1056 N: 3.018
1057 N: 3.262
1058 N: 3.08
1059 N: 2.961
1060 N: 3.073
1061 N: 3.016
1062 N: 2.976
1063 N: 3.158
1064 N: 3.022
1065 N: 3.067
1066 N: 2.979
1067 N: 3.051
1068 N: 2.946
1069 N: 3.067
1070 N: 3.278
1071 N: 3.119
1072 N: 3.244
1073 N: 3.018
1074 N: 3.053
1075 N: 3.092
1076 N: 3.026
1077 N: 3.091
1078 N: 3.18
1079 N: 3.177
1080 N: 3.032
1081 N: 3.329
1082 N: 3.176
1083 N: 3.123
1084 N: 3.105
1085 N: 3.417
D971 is 4.1 N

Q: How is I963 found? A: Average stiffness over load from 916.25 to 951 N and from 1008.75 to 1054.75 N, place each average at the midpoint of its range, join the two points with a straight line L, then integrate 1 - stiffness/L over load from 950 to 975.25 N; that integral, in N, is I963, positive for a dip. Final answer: 1.6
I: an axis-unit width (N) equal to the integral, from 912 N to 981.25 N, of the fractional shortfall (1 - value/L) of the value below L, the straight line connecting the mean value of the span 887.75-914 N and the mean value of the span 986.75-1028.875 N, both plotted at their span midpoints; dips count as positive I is 8.6 N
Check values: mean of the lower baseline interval 3.55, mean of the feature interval 3.03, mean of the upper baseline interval 3.34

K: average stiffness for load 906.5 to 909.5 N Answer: 3.36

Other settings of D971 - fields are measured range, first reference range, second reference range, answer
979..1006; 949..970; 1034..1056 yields -2.3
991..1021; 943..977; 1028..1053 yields -3.7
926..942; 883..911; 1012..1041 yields 2.2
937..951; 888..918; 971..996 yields 1.0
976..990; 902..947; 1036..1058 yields 0.9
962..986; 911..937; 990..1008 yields 4.2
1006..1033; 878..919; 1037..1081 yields -0.8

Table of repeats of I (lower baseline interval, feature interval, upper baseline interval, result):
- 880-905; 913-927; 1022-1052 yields 1.11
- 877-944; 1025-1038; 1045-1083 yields -0.26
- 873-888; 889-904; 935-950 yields 0.03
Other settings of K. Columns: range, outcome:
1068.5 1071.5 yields 3.15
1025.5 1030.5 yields 3.2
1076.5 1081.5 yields 3.16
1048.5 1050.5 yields 2.77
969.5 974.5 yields 2.61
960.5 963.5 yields 2.92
